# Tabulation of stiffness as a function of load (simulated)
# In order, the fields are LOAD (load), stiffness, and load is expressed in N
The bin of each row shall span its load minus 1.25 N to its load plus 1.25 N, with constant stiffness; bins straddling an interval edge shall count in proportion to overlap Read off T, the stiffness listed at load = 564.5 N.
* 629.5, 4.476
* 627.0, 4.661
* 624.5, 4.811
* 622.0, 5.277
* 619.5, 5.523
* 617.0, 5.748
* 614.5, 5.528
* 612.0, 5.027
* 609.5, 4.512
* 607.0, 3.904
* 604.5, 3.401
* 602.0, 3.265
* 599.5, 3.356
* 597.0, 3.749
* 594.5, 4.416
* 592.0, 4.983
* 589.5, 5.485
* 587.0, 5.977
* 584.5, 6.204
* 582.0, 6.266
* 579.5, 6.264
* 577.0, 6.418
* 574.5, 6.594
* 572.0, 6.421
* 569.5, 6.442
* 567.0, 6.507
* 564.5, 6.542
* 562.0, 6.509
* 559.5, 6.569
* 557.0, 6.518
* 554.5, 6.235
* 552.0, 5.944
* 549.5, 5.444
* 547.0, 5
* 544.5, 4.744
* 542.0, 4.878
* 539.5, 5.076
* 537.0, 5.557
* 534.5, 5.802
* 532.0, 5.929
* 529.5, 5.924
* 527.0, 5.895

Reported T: 6.542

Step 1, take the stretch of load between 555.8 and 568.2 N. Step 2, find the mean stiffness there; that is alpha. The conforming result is 6.53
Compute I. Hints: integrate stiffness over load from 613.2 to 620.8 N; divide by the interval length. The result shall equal 5.59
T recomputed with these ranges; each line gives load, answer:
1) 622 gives 5.277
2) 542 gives 4.878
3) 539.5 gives 5.076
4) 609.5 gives 4.512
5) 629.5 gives 4.476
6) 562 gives 6.509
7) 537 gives 5.557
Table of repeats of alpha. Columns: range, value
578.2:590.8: 6.04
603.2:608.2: 3.65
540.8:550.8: 5.02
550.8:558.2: 6.23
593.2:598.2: 4.09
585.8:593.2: 5.48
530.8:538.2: 5.76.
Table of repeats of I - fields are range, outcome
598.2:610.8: 3.69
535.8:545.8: 5.06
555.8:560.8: 6.54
